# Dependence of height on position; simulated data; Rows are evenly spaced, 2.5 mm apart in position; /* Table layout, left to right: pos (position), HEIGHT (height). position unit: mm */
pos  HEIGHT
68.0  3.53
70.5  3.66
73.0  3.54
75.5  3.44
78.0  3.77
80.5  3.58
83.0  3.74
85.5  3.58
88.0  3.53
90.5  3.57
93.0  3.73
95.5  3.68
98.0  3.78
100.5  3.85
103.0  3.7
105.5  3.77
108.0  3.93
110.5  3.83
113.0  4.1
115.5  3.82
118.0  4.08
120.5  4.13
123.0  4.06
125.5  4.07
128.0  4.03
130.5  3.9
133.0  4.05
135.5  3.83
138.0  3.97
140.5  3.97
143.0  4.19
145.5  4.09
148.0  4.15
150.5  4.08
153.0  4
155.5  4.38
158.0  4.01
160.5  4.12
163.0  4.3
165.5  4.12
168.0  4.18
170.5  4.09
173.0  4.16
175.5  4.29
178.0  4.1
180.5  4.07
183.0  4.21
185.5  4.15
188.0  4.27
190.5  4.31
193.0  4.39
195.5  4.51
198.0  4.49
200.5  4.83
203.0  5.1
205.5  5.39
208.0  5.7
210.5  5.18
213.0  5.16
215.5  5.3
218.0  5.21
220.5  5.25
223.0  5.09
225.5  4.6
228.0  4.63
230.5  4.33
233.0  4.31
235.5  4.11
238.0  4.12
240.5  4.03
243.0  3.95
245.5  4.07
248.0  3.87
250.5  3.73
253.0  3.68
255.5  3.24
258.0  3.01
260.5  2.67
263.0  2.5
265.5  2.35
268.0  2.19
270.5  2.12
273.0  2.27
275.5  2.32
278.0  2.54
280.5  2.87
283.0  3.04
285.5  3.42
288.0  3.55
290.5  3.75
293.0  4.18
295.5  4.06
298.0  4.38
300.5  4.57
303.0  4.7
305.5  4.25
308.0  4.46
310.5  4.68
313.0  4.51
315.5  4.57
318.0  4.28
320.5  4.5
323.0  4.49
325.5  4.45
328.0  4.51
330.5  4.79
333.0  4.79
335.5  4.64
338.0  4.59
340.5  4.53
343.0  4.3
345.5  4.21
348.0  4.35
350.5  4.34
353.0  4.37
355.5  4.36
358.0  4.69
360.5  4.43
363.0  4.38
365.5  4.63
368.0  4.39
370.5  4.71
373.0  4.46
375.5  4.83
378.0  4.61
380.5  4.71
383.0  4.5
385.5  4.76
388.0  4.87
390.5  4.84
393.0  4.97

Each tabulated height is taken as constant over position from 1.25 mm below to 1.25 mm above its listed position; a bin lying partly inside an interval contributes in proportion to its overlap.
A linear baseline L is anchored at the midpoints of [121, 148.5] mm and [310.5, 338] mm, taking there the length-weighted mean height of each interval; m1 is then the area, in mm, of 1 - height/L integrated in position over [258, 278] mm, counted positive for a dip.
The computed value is 9.1 mm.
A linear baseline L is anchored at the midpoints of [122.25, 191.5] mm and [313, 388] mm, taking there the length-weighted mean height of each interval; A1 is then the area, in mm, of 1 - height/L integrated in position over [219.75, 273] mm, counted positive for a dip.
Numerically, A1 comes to 7.9 mm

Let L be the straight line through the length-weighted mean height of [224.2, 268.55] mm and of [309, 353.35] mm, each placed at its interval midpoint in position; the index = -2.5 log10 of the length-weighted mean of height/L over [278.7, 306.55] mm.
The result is 0.07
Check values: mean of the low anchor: 3.66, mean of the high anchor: 4.5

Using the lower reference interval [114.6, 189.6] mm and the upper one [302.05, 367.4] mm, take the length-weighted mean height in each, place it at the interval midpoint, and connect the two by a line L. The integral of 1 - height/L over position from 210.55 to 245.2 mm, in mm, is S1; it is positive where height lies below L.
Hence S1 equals -2.99 mm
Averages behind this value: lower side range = 4.1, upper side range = 4.49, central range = 4.63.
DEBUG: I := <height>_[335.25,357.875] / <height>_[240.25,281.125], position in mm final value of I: 1.47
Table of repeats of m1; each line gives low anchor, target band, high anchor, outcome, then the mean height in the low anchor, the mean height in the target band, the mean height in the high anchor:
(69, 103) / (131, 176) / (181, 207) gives 1.2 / 3.65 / 4.1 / 4.56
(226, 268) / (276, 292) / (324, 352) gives 3.3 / 3.64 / 3.17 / 4.5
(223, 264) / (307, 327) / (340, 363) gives -1.3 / 3.85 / 4.49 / 4.39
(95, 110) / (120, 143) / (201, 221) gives 1.0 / 3.79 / 4.01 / 5.27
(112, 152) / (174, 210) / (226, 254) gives -4.4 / 4.03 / 4.57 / 4.09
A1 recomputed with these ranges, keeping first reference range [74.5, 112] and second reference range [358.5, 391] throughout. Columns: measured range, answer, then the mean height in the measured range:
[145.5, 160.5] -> -0.86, 4.12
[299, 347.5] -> -0.66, 4.51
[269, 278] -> 4.22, 2.28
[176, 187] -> -0.43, 4.15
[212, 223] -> -2.96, 5.22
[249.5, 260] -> 2.17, 3.35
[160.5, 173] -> -0.71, 4.17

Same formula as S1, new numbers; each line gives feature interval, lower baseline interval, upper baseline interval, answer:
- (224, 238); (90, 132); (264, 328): -2.3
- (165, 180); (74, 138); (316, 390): -0.5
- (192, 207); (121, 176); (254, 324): -3.5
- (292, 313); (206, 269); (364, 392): -0.2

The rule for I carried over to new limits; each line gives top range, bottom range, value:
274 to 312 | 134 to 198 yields 0.91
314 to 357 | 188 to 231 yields 0.91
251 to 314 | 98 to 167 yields 0.85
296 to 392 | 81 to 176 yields 1.14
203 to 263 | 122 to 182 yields 1.06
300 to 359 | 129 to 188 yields 1.09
